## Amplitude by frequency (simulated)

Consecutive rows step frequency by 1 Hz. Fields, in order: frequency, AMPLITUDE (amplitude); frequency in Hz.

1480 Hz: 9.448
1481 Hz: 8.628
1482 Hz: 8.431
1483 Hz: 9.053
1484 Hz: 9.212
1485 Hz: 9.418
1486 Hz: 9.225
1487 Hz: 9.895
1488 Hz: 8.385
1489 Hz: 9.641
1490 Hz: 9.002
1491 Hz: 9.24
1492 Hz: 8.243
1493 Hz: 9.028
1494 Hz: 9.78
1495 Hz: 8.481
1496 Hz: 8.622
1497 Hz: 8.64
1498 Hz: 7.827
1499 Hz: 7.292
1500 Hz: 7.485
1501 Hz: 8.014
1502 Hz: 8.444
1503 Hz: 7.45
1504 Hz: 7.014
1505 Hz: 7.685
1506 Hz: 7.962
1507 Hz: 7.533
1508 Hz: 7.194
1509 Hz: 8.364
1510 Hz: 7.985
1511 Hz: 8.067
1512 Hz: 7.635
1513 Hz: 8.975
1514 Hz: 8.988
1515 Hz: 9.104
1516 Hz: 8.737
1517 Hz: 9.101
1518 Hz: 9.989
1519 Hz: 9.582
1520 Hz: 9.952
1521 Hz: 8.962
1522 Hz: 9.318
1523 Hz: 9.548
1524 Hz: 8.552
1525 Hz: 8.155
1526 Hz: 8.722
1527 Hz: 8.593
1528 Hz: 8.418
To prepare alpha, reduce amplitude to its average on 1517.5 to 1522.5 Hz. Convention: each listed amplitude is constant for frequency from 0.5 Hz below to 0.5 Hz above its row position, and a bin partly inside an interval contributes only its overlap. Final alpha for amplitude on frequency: 9.56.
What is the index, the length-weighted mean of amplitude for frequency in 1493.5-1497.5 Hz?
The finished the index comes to 8.88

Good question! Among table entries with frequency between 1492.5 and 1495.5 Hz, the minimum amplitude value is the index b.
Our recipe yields 8.481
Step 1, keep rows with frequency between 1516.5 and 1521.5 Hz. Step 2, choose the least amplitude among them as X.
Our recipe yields 8.962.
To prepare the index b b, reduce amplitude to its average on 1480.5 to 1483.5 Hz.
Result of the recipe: 8.7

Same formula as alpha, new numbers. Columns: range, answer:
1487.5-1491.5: 9.07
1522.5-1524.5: 9.05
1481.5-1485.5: 9.03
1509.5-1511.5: 8.03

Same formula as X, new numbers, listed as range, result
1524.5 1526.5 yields 8.155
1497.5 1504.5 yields 7.014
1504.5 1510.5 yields 7.194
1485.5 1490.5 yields 8.385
